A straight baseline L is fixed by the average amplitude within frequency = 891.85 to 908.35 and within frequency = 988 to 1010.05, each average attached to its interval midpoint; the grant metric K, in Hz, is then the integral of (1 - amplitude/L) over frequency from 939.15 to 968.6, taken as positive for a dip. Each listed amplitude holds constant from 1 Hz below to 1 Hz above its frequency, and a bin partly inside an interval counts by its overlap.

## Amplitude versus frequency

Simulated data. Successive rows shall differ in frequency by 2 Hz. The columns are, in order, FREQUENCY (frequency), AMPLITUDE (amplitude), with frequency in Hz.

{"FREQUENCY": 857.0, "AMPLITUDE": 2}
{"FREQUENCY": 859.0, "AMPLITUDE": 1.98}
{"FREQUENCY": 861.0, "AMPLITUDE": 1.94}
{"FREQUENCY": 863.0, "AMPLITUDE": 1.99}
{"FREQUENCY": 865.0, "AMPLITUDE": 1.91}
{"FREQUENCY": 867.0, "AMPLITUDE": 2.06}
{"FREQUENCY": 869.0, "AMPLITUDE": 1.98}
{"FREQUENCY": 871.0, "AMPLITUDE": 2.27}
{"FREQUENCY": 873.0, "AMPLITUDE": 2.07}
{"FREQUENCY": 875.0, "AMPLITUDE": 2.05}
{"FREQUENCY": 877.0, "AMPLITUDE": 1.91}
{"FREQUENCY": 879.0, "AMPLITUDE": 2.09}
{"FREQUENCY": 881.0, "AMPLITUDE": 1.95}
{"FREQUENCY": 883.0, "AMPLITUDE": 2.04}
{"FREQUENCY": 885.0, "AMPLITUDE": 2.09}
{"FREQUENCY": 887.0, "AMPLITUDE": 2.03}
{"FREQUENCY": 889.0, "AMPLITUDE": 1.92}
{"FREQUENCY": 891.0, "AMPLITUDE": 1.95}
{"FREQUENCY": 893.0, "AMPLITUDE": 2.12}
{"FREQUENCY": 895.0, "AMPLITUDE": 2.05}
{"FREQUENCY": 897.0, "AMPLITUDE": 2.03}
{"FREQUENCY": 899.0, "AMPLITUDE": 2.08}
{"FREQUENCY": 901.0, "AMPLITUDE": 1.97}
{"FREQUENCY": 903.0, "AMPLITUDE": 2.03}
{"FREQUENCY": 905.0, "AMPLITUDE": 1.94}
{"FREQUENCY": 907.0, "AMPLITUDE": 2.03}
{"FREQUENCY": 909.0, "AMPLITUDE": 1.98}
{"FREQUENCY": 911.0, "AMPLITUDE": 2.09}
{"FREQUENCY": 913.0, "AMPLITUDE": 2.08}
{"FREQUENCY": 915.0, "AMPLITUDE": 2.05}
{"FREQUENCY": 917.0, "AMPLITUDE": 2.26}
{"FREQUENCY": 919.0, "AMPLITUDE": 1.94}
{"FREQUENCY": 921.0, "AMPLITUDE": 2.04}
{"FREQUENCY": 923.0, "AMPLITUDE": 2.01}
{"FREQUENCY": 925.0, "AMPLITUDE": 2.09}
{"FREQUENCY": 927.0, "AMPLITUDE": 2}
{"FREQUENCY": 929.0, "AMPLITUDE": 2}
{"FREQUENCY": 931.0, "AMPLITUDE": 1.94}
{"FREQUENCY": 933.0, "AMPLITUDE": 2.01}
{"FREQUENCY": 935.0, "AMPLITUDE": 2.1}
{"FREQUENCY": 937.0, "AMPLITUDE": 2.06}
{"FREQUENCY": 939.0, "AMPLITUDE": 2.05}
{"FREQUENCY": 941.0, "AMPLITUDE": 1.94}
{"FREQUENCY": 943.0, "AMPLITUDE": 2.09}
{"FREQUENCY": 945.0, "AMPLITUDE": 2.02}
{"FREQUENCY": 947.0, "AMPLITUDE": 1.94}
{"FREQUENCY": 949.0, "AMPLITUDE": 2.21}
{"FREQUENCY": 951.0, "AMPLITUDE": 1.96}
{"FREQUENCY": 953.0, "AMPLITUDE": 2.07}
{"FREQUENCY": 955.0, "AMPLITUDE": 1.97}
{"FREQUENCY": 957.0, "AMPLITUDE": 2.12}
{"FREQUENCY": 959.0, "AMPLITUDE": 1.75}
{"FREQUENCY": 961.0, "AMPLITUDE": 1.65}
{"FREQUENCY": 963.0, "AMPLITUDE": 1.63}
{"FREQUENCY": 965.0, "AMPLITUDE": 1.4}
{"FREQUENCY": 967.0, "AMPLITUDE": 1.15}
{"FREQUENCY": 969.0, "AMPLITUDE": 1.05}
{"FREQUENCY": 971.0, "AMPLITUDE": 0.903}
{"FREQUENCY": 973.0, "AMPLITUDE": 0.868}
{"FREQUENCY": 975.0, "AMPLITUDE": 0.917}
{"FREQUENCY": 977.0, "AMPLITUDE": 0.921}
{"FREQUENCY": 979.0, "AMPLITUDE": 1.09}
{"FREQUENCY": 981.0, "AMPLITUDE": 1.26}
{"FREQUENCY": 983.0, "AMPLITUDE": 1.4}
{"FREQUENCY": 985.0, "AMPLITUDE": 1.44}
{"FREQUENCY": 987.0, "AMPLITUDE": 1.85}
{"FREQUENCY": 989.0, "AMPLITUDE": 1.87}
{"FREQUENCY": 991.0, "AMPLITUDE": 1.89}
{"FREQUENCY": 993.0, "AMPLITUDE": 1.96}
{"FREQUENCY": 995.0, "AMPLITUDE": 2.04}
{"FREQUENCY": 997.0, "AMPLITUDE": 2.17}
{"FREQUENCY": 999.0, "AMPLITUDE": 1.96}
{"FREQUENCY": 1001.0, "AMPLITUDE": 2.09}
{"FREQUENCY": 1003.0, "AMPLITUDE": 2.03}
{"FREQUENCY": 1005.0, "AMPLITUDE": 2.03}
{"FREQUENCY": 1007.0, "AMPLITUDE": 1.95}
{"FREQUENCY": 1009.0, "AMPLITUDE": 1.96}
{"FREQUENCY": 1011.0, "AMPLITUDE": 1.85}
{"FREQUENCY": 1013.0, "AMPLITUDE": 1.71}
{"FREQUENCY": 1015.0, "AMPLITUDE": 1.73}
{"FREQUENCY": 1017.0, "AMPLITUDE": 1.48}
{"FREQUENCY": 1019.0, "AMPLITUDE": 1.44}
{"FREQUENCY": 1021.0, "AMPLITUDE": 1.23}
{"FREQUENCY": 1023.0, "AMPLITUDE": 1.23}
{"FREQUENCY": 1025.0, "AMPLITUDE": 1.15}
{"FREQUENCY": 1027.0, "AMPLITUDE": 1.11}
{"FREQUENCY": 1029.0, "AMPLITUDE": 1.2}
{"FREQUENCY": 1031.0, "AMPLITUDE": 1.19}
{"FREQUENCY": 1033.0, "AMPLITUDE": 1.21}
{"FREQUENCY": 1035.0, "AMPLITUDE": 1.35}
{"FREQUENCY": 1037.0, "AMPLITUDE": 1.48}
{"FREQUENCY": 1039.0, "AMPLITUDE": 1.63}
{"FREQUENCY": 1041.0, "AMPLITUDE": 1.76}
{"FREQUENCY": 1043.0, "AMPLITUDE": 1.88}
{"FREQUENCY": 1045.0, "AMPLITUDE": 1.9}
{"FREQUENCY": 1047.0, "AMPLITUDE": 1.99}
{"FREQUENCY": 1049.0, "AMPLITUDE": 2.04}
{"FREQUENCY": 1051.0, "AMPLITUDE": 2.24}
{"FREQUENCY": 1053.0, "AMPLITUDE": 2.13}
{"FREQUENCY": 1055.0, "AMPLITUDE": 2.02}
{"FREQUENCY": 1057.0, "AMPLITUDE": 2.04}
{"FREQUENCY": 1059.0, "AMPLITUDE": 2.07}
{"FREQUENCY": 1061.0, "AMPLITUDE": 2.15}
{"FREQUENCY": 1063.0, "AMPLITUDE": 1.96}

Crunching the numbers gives 2.5 Hz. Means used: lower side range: 2.03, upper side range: 2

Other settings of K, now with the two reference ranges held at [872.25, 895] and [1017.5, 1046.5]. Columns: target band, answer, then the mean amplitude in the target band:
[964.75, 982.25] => 6.4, 1.05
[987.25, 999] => -3.0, 1.98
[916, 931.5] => -1.5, 2.04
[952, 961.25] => -1.1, 1.93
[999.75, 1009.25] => -3.0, 2.01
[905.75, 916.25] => -0.8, 2.05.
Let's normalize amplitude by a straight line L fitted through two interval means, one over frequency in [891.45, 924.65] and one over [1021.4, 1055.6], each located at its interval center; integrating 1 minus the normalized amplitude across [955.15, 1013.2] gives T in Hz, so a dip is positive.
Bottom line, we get 5.1 Hz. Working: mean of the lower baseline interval 2.04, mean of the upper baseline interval 1.61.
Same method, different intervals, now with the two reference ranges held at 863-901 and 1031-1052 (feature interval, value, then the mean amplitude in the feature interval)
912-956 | -2.47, 2.04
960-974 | 4.74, 1.24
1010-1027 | 3.00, 1.46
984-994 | 0.11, 1.8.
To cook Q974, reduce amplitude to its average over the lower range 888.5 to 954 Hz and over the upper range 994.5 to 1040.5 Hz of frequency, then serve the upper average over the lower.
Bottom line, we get 0.79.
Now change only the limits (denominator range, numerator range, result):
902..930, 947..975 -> 0.78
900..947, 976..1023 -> 0.84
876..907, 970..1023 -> 0.80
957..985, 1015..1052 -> 1.21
